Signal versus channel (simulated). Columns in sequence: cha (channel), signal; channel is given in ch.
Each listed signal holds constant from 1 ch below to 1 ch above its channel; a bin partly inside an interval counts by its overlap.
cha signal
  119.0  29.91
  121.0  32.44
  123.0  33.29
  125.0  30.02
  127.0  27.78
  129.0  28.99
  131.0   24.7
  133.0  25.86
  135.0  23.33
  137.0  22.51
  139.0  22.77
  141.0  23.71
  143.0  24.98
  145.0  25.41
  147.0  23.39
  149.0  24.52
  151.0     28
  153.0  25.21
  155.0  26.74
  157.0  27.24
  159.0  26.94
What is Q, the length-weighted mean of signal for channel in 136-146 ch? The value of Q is 23.9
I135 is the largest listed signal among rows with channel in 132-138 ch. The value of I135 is 25.86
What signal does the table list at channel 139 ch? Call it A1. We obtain 22.77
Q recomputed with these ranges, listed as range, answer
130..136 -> 24.6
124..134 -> 27.5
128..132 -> 26.8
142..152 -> 25.3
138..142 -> 23.2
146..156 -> 25.6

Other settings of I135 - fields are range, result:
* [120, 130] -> 33.29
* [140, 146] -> 25.41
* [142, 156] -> 28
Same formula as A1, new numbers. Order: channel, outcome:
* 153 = 25.21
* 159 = 26.94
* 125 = 30.02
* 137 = 22.51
